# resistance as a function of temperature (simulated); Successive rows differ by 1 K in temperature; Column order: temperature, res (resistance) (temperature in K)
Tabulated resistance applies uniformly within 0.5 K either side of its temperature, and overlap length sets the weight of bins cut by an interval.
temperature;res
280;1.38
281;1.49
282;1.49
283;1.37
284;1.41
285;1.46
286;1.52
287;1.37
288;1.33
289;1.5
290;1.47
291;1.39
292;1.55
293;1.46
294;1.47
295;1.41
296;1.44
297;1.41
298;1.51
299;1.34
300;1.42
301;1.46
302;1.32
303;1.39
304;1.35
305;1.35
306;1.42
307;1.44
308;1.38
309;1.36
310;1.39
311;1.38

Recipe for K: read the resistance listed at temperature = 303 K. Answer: 1.39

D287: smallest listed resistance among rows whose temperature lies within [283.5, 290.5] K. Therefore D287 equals 1.33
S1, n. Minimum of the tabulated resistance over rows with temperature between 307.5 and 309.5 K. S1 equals 1.36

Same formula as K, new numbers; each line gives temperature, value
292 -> 1.55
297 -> 1.41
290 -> 1.47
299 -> 1.34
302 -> 1.32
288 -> 1.33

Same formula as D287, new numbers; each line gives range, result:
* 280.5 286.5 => 1.37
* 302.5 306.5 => 1.35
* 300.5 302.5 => 1.32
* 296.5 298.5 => 1.41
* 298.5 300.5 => 1.34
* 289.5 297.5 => 1.39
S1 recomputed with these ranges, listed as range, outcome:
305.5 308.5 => 1.38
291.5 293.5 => 1.46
